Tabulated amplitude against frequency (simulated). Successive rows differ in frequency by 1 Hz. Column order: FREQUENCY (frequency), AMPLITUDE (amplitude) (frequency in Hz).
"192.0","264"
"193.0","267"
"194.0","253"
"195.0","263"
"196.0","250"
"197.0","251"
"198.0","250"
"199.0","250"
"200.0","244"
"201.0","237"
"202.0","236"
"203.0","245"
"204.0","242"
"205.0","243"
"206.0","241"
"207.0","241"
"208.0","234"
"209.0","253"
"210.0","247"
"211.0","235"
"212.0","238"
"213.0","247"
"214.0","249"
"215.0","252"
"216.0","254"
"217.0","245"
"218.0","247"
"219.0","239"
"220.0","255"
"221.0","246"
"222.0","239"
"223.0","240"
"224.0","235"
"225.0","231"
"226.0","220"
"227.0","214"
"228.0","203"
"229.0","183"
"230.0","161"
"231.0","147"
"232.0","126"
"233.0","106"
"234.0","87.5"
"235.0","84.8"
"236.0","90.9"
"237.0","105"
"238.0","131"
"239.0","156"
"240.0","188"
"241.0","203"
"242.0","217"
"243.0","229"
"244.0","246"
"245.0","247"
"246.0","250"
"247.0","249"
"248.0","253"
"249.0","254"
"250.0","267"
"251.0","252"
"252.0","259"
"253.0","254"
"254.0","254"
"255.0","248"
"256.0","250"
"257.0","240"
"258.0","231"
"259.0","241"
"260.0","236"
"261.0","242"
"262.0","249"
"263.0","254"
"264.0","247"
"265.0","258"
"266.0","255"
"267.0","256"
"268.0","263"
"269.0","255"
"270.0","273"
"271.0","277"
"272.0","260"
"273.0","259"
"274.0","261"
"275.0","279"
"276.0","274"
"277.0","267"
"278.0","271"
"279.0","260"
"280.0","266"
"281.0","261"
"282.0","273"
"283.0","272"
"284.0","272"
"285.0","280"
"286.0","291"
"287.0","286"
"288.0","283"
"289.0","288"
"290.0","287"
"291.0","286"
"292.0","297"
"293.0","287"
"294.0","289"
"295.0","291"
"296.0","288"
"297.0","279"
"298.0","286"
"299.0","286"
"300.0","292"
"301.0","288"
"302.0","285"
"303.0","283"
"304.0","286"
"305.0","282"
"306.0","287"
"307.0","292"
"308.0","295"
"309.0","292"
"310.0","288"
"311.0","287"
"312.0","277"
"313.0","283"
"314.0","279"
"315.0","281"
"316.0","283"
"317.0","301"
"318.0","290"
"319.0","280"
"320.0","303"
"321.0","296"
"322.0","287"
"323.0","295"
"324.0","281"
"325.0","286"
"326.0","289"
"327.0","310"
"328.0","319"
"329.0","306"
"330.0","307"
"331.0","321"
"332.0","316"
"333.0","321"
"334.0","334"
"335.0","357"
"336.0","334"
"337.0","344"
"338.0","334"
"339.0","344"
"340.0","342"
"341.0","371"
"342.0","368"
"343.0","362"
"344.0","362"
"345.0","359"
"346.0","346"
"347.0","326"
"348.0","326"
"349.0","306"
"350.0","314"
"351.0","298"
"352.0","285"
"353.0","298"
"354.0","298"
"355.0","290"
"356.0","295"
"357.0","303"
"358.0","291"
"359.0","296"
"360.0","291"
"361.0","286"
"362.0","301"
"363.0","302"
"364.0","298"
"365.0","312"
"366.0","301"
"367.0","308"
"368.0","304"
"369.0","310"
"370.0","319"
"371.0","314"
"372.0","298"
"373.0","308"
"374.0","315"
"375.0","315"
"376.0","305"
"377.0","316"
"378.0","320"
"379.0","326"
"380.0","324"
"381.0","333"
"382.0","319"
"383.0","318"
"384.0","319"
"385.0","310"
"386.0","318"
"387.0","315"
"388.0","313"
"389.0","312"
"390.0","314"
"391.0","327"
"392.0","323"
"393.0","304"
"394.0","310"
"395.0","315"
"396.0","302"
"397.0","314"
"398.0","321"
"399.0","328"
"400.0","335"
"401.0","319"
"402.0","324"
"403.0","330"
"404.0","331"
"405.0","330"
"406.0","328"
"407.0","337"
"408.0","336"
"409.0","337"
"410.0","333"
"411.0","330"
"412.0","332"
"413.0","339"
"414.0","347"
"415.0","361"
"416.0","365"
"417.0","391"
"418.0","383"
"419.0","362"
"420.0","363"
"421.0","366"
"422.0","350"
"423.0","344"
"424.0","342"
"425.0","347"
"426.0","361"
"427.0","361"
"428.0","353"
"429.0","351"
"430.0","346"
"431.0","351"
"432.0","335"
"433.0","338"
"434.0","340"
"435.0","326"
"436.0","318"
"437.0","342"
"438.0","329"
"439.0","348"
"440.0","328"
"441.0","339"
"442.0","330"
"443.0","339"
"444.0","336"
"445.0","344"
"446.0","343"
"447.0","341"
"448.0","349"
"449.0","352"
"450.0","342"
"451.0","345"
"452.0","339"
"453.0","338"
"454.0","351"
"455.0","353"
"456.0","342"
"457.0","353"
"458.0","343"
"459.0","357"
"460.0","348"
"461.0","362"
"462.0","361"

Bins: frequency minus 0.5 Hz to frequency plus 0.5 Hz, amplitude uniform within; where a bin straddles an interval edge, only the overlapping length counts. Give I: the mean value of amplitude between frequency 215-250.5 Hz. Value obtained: 202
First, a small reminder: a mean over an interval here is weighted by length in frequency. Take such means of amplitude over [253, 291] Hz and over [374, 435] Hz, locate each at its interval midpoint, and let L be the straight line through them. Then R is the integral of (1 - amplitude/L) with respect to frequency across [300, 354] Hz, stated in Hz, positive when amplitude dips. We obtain -3.0 Hz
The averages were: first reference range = 263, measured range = 309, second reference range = 333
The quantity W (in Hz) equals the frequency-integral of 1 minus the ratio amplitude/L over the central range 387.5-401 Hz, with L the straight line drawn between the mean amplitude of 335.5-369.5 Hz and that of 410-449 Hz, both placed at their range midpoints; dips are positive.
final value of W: 0.67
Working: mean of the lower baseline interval 318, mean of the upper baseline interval 346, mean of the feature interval 317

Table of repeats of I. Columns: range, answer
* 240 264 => 243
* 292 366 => 305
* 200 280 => 230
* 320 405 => 316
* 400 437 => 344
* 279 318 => 284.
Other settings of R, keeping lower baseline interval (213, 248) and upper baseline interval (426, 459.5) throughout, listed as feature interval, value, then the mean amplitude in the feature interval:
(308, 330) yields -2.7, 292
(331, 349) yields -4.5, 342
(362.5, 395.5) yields -1.5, 313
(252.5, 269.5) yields -2.1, 249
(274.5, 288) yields -2.2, 274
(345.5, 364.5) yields -1.3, 303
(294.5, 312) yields -2.7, 287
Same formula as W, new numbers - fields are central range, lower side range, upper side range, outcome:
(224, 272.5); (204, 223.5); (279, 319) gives 8.26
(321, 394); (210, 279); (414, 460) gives -4.45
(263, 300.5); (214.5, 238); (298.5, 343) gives -2.43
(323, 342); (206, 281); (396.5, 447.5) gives -2.54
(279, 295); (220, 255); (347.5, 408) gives -2.63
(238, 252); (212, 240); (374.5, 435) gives -1.38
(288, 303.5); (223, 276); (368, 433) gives -2.00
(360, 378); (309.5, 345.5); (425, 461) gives 1.00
